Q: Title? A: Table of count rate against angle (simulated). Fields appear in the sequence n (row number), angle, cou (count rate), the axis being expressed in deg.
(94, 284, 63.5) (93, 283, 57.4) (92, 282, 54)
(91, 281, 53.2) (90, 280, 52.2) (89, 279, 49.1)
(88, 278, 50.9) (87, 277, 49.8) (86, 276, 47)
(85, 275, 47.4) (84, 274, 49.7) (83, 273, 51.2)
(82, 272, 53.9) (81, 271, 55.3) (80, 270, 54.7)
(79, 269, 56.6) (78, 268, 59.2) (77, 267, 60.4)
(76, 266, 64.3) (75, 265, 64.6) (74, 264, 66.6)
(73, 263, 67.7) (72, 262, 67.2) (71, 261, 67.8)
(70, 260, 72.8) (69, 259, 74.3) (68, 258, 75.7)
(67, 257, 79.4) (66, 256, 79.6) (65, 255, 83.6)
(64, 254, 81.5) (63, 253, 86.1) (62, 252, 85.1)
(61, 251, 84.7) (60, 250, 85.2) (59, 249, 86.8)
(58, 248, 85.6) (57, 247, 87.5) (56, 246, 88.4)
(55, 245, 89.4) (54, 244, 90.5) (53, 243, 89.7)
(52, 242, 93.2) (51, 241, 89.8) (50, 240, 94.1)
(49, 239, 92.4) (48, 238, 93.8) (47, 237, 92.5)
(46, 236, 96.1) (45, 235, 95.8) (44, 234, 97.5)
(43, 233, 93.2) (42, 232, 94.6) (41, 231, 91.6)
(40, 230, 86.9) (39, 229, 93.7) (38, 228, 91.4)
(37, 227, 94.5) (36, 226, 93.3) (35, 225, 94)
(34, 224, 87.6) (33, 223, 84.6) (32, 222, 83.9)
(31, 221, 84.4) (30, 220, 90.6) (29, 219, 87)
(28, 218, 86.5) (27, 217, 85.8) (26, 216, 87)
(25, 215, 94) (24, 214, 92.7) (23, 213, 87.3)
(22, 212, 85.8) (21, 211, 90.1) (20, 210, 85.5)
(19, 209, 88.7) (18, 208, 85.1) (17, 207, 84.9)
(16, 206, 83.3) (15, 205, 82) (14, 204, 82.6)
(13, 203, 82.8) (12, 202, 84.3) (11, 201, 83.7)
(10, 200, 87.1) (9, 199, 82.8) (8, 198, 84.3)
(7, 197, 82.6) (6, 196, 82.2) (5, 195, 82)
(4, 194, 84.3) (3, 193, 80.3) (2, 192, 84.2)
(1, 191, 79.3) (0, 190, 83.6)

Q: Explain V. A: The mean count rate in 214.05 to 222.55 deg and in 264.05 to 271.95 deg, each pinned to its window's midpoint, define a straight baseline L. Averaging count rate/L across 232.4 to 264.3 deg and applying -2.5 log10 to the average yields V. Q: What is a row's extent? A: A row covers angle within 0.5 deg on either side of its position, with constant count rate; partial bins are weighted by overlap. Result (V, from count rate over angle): -0.20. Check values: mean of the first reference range 87.7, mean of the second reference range 59.4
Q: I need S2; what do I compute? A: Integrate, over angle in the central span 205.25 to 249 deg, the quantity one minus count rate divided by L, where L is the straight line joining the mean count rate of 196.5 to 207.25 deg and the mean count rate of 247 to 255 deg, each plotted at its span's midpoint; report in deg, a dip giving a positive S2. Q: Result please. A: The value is -2.8 deg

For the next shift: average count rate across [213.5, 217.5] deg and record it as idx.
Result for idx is 89.9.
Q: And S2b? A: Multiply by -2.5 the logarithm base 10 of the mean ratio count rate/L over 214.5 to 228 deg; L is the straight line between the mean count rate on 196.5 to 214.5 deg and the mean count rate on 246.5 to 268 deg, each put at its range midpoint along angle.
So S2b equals -0.08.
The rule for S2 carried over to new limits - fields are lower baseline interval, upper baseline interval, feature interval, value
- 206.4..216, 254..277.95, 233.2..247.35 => -3.29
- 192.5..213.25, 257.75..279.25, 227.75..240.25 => -3.62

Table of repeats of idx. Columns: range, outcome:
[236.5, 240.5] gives 93.2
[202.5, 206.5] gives 82.7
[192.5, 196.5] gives 82.2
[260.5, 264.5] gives 67.3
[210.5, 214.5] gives 89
